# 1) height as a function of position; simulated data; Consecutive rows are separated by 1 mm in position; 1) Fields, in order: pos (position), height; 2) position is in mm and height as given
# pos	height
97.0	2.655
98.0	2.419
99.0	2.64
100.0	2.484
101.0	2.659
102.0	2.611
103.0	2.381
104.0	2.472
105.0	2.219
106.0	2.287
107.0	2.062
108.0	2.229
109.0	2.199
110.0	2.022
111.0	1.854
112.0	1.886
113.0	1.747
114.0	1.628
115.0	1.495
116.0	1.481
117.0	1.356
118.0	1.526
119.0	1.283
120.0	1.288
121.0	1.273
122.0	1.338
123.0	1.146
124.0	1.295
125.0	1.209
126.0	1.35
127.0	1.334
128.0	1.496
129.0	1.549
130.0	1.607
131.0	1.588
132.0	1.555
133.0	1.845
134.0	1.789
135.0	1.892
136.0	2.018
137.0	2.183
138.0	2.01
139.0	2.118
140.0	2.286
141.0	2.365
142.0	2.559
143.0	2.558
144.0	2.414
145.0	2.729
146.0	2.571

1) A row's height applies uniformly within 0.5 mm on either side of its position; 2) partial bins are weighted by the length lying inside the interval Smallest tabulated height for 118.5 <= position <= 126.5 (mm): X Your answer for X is 1.146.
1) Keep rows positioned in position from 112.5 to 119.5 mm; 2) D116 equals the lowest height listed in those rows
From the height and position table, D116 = 1.283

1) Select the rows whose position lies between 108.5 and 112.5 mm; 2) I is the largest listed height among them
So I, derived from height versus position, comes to 2.199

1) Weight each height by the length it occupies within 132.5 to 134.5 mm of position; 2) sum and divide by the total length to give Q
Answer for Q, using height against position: 1.82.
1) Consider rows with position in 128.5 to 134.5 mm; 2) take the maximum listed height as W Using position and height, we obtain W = 1.845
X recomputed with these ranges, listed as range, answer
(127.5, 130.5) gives 1.496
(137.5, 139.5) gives 2.01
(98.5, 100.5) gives 2.484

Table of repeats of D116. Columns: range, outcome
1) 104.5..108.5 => 2.062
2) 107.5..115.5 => 1.495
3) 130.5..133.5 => 1.555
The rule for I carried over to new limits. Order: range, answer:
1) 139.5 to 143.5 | 2.559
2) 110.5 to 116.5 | 1.886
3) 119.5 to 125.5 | 1.338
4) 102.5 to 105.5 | 2.472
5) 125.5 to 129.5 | 1.549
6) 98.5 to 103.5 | 2.659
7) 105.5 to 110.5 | 2.287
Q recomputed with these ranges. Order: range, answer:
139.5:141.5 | 2.33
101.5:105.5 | 2.42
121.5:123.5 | 1.24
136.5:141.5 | 2.19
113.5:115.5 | 1.56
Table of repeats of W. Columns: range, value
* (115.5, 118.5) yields 1.526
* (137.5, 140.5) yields 2.286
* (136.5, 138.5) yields 2.183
